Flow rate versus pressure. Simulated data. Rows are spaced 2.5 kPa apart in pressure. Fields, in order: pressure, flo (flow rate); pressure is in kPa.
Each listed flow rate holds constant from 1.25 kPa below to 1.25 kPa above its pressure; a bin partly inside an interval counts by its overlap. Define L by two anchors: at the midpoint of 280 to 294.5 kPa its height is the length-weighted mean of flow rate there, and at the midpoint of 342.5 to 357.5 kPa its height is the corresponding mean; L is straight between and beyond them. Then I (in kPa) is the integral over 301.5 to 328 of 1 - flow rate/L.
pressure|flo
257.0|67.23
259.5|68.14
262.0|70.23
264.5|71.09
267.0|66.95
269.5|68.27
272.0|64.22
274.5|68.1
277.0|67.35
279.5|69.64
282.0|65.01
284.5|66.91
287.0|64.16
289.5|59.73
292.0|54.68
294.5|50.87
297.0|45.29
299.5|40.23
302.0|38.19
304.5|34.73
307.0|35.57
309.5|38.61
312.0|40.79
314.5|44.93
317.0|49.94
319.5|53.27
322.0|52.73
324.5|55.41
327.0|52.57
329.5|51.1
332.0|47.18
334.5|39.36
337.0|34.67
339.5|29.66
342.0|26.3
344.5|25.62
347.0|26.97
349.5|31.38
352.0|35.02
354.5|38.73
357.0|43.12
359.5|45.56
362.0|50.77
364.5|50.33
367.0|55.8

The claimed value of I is 1.5 kPa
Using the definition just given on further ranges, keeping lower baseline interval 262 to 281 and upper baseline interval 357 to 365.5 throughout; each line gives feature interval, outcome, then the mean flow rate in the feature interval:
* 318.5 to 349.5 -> 7.8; 40.7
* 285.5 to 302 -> 3.0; 51.6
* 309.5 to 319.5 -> 2.2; 45.4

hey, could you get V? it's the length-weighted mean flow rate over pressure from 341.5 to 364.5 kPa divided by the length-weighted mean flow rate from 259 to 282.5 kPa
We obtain 0.5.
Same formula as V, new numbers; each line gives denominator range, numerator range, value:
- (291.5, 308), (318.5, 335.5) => 1.19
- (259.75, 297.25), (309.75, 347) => 0.66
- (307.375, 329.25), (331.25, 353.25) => 0.68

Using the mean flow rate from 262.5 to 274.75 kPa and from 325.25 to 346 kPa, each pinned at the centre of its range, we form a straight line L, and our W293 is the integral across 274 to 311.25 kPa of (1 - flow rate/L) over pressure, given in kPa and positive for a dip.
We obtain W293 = 3.39 kPa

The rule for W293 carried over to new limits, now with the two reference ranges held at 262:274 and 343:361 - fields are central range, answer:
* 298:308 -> 3.12 kPa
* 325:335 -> -1.10 kPa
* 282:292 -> -0.34 kPa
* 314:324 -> -0.62 kPa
